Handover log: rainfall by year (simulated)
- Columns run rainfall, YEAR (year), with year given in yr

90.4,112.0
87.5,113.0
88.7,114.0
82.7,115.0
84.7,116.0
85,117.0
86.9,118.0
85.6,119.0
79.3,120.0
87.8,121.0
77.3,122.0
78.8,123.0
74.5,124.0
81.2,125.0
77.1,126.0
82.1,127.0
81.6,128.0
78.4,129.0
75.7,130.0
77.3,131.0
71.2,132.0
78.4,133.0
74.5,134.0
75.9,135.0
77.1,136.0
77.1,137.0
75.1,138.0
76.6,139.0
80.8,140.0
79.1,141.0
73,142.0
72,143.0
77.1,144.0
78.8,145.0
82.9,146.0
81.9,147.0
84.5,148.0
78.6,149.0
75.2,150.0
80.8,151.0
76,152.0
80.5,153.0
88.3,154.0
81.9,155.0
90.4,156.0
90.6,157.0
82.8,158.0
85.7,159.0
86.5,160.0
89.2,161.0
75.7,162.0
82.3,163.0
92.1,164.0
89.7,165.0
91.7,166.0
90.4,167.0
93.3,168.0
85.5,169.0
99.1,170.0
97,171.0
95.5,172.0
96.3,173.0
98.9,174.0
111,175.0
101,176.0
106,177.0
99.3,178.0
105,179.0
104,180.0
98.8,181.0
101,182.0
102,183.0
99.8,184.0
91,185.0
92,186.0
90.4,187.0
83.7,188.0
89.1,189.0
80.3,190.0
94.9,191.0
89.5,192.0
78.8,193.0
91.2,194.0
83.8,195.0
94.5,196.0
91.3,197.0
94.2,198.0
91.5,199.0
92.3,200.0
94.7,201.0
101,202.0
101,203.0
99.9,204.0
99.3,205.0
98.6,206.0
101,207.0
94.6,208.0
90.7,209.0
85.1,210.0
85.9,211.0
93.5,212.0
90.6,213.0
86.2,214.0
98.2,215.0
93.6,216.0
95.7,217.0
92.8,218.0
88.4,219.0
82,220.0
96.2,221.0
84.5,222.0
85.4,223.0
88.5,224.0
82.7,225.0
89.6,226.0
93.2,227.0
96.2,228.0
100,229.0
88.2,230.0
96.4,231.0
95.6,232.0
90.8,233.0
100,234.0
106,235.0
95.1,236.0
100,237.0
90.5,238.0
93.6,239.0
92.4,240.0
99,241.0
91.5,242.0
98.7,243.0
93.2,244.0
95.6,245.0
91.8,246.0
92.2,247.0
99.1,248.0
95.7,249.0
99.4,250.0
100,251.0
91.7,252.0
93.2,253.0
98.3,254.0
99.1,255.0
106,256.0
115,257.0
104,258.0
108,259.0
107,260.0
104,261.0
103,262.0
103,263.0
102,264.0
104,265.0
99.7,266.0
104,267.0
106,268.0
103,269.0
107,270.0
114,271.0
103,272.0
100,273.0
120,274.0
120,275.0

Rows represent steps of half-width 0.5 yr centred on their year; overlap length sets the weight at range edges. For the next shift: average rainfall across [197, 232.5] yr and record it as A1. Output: 92.8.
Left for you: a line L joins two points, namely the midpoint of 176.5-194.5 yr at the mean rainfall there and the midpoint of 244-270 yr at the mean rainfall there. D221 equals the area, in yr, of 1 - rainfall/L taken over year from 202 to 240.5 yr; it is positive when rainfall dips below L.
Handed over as 1.7 yr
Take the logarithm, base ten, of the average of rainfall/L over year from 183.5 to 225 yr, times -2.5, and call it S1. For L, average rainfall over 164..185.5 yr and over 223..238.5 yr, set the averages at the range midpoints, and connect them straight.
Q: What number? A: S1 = 0.05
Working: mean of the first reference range 97.8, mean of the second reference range 93.9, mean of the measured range 91.5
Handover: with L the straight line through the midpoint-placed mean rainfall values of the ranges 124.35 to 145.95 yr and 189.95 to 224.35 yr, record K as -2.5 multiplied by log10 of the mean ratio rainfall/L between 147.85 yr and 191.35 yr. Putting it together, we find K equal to -0.08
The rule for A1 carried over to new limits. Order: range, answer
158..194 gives 93.2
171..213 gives 94.9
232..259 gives 97.5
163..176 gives 94.8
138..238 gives 90.6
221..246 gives 93.6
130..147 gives 76.8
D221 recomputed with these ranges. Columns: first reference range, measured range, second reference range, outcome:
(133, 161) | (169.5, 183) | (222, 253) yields -2.6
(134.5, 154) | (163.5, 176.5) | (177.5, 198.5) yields -1.3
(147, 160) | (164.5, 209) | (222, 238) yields -3.8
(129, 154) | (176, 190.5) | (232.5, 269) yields -1.7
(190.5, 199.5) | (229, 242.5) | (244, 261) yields 0.2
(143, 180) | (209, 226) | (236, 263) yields 1.0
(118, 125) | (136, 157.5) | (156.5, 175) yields 1.6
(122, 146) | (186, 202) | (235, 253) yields -0.5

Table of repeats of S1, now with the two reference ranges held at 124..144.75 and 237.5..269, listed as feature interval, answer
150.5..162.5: -0.04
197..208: -0.08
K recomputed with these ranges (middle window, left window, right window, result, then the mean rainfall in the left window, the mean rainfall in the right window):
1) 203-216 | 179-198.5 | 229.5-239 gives 0.00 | 92.5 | 95.7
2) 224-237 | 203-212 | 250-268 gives 0.04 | 94.7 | 102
